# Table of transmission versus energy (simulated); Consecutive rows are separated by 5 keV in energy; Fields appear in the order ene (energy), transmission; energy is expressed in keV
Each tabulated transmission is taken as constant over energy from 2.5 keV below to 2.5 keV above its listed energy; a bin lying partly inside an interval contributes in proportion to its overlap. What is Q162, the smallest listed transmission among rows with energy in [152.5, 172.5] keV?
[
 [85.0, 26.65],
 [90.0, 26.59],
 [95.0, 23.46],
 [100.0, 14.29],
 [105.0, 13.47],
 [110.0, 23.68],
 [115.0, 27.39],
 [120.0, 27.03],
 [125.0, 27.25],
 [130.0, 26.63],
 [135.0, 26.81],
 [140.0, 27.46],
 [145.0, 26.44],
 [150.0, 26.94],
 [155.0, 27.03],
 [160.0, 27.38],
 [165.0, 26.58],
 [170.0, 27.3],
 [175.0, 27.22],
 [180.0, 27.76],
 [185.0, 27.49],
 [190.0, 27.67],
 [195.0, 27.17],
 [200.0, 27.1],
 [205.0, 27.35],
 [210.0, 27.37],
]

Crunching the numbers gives 26.58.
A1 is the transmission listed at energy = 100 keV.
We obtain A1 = 14.29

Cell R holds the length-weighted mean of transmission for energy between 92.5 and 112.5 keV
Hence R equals 18.7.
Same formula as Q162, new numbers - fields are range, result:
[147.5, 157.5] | 26.94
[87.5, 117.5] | 13.47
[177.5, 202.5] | 27.1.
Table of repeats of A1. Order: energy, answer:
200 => 27.1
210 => 27.37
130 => 26.63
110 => 23.68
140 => 27.46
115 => 27.39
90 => 26.59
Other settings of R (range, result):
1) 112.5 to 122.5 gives 27.2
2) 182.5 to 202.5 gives 27.4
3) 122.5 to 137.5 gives 26.9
